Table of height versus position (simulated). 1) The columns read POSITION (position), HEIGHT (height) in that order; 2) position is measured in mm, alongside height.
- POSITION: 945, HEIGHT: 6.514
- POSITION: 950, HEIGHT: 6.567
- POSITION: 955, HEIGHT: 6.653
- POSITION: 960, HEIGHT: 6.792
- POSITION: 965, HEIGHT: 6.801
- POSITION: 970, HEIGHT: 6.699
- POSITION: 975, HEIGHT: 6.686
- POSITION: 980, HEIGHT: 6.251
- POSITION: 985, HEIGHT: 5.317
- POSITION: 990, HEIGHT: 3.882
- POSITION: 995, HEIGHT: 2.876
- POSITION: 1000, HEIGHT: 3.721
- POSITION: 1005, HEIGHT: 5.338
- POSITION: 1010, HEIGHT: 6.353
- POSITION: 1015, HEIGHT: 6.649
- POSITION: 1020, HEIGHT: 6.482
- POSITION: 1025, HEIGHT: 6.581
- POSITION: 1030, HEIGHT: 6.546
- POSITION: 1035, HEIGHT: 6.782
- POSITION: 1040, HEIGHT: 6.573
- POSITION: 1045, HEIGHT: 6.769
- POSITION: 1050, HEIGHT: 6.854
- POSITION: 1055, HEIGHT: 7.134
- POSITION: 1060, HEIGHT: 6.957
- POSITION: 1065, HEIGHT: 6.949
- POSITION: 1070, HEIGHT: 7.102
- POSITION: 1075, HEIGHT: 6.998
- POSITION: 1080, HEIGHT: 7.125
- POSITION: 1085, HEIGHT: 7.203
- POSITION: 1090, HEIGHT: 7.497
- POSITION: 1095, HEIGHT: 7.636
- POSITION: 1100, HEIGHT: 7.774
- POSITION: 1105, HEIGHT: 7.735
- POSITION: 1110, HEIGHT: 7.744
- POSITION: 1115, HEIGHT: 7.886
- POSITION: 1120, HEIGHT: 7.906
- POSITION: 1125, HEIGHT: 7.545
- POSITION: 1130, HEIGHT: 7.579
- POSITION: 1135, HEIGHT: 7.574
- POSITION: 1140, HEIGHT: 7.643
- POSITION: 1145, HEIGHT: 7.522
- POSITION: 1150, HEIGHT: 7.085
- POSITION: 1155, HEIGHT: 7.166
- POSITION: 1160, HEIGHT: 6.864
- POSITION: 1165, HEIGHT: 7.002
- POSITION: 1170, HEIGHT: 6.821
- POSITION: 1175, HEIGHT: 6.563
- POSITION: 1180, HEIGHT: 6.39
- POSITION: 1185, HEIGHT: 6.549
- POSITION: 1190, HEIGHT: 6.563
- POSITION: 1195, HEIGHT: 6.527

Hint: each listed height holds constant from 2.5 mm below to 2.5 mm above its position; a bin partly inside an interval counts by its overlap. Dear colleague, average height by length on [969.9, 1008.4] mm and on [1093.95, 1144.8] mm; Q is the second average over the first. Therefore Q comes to 1.53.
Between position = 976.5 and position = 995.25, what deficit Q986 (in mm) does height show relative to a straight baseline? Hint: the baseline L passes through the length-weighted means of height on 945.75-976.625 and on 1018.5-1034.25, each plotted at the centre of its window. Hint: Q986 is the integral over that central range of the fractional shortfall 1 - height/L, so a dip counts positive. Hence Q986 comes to 4.9 mm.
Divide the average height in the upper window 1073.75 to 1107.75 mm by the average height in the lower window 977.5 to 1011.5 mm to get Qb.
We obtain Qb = 1.56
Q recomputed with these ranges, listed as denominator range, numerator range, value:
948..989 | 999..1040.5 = 0.97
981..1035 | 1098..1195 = 1.32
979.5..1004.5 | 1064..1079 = 1.62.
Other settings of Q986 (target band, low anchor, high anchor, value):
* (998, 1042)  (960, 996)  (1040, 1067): 1.7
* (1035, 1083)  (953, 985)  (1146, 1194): -2.0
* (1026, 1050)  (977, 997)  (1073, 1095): -2.6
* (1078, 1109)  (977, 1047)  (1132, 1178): -4.7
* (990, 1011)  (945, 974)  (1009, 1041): 7.1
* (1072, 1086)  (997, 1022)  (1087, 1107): 0.3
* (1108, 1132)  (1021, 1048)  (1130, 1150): -1.3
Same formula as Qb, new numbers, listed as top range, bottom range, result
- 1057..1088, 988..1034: 1.30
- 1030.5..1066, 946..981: 1.03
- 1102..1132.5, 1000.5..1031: 1.26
